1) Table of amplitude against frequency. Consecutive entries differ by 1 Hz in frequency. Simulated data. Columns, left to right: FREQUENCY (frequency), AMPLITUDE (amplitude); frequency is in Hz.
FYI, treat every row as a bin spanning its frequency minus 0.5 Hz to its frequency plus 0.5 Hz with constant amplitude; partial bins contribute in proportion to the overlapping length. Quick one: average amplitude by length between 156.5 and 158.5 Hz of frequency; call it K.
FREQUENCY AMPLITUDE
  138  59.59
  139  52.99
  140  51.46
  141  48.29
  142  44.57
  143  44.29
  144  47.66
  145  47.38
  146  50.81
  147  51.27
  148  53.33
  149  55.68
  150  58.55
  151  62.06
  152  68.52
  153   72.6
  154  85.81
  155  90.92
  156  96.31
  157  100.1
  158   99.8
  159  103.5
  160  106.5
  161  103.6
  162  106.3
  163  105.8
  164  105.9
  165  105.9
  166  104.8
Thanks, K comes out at 99.9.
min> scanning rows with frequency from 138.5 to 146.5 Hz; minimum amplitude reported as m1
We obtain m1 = 44.29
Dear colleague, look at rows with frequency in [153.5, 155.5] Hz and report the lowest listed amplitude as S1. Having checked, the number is 85.81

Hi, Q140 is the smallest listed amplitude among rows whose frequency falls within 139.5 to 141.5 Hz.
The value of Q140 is 48.29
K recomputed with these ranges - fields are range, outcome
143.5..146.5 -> 48.6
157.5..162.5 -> 104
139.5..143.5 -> 47.2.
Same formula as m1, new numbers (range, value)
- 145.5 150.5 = 50.81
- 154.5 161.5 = 90.92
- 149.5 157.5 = 58.55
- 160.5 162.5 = 103.6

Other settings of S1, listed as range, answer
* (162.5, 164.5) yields 105.8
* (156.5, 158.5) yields 99.8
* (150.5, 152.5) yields 62.06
